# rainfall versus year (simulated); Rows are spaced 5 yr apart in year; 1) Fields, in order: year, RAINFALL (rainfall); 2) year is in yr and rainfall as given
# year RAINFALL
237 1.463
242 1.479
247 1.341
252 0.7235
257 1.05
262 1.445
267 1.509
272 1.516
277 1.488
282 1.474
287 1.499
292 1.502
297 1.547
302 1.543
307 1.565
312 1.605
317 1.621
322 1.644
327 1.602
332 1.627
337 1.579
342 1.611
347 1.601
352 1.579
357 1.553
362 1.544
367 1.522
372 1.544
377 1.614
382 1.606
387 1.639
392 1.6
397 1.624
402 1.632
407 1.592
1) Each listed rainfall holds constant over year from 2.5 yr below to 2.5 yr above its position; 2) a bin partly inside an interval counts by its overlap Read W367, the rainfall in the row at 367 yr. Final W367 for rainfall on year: 1.522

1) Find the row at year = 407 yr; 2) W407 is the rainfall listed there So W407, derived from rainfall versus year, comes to 1.592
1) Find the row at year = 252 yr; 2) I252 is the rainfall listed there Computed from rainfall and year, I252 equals 0.7235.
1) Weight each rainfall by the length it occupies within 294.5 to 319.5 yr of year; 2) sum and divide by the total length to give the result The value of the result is 1.58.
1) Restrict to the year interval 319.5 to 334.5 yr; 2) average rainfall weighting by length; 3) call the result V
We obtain 1.62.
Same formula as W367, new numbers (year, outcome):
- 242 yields 1.479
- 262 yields 1.445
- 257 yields 1.05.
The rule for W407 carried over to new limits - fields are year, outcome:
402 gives 1.632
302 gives 1.543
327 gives 1.602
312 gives 1.605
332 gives 1.627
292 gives 1.502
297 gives 1.547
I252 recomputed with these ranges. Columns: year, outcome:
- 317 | 1.621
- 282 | 1.474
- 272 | 1.516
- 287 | 1.499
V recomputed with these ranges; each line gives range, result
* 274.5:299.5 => 1.5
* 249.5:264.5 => 1.07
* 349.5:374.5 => 1.55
